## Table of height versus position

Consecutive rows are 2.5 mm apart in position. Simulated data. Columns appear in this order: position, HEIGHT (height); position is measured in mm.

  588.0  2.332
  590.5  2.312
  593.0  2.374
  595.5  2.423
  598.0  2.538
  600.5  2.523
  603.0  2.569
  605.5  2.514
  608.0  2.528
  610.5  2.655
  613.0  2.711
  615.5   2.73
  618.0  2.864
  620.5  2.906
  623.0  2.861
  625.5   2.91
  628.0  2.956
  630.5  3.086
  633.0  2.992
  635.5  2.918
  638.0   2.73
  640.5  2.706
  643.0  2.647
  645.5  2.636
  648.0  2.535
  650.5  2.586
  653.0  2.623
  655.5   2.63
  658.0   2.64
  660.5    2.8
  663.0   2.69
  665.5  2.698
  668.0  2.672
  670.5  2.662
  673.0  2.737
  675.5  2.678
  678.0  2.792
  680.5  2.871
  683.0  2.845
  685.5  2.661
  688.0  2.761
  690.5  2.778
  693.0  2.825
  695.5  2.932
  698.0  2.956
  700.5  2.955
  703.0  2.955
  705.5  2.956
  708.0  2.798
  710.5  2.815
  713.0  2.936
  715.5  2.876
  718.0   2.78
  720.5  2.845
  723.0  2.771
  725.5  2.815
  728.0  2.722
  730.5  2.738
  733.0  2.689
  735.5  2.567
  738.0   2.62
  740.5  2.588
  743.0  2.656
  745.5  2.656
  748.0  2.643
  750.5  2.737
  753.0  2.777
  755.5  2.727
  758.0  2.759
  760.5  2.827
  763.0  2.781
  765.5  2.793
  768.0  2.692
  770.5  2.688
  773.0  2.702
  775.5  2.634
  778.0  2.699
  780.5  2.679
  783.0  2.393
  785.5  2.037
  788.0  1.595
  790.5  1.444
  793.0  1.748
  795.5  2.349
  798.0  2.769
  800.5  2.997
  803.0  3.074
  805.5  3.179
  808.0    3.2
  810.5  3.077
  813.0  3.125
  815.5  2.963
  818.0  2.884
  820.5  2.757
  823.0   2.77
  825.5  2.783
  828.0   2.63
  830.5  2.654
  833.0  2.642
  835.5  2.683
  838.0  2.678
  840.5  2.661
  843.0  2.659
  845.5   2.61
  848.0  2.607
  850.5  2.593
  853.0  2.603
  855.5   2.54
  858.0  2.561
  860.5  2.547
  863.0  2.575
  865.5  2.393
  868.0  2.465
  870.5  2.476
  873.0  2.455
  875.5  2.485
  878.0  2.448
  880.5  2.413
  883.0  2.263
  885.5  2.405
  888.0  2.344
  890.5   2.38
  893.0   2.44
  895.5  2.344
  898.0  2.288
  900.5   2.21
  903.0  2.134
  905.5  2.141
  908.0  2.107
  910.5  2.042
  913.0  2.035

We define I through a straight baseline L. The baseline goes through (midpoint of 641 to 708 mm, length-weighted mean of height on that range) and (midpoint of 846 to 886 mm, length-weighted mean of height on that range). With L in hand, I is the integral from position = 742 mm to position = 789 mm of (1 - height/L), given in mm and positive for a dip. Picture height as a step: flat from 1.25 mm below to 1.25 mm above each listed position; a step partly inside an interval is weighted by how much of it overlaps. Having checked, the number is 0.4 mm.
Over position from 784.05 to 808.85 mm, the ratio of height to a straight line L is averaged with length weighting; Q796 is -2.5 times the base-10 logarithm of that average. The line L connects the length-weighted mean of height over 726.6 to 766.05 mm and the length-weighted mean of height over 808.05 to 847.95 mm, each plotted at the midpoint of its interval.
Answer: 0.14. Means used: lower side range 2.7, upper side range 2.78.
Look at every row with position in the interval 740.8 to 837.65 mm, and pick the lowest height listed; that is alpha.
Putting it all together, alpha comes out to 1.444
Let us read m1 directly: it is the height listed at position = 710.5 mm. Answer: 2.815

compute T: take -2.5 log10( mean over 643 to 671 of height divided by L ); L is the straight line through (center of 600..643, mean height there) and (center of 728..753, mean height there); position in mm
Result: 0.04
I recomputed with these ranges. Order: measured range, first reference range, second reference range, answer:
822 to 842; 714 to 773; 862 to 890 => -1.26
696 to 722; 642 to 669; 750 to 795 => -3.19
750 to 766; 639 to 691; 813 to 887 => -0.75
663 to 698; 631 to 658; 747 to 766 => -0.56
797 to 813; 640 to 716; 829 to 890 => -2.83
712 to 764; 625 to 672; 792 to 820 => 1.30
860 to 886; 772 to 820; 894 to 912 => -1.62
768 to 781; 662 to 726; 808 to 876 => 0.26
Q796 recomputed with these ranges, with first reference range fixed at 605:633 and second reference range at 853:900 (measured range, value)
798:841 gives -0.14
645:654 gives 0.07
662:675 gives 0.02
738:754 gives -0.02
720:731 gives -0.05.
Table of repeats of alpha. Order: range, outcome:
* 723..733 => 2.689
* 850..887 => 2.263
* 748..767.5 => 2.643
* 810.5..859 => 2.54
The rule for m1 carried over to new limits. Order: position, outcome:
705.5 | 2.956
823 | 2.77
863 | 2.575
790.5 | 1.444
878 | 2.448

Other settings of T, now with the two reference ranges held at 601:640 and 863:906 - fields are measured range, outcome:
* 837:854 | -0.09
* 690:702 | -0.09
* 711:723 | -0.08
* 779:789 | 0.15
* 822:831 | -0.11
